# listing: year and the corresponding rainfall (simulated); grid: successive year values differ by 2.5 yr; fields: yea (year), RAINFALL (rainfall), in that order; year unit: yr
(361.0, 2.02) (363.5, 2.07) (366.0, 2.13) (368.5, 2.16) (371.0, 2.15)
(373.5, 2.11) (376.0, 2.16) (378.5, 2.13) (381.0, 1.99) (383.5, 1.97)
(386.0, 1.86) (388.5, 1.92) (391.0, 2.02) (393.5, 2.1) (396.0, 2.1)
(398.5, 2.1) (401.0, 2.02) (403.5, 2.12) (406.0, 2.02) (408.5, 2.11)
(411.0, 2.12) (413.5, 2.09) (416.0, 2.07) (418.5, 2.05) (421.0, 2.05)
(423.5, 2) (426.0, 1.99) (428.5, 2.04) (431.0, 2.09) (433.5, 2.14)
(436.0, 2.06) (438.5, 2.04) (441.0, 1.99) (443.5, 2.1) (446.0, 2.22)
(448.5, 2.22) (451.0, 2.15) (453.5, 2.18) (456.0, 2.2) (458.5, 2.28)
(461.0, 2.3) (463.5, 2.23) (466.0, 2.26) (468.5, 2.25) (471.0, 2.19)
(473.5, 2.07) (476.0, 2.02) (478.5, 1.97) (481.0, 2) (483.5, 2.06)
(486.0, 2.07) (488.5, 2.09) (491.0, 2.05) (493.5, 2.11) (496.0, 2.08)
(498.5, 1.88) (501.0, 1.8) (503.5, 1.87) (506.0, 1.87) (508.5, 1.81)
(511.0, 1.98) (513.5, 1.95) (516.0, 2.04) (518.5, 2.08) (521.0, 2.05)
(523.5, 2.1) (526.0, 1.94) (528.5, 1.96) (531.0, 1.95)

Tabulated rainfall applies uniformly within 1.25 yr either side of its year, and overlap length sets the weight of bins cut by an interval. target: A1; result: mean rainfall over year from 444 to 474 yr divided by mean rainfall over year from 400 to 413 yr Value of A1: 1.1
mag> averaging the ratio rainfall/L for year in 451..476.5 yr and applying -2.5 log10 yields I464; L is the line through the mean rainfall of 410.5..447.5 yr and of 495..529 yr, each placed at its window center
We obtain -0.092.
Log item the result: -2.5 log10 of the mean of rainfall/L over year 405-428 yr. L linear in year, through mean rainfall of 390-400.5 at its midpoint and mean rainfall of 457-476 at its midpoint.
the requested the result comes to 0.03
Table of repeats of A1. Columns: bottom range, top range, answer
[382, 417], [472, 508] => 0.98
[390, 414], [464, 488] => 1.01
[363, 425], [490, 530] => 0.96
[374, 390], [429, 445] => 1.03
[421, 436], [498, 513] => 0.91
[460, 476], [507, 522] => 0.90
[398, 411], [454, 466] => 1.08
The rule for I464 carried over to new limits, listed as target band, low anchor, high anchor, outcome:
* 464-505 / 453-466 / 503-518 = 0.02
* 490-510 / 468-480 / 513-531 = 0.06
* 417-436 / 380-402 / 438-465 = 0.03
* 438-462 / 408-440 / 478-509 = -0.07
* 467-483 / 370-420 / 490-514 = -0.06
